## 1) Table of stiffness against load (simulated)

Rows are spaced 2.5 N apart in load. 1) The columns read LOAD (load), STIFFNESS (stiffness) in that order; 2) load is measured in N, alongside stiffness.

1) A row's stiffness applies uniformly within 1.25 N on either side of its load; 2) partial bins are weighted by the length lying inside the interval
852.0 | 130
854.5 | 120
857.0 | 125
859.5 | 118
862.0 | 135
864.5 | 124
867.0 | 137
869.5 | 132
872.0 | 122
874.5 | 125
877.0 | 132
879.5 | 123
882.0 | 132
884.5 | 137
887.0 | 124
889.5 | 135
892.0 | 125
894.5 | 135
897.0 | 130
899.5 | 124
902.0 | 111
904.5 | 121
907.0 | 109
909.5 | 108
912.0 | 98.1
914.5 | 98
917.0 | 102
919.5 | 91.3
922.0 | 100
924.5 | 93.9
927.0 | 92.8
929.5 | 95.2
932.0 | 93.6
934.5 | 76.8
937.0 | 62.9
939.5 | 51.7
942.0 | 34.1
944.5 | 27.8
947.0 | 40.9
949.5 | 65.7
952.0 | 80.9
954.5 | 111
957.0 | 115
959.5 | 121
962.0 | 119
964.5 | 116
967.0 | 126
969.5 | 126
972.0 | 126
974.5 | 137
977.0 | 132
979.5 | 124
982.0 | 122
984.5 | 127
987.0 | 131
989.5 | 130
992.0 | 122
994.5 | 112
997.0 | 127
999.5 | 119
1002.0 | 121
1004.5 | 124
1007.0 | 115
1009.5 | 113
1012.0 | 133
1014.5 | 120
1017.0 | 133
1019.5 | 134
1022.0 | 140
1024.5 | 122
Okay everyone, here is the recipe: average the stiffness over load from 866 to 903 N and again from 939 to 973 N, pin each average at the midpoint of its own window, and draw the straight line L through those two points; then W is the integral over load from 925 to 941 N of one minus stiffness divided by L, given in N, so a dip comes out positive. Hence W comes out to 3.78 N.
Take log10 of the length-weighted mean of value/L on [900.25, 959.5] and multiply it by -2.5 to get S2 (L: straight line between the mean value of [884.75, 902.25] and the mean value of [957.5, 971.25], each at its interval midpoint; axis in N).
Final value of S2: 0.39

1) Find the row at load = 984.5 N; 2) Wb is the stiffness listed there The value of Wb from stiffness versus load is 127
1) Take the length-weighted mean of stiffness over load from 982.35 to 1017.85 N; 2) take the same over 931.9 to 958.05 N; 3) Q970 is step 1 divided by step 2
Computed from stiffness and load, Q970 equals 1.82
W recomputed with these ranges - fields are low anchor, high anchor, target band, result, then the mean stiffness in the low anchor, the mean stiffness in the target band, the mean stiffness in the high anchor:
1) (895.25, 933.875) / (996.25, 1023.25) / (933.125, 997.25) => 7.93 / 104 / 102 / 125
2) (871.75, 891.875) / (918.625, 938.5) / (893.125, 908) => -1.24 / 129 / 122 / 87.8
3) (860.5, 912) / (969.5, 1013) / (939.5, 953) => 8.15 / 125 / 49.5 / 124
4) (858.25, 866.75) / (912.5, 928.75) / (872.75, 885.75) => -1.25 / 127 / 130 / 96.4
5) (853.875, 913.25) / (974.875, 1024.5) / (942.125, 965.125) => 7.32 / 124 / 85.2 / 125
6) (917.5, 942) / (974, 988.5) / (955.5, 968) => -0.92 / 82.2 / 119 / 128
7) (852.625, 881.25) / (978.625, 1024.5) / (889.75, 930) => 5.38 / 127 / 109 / 125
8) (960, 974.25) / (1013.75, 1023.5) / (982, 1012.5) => 1.41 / 124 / 123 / 132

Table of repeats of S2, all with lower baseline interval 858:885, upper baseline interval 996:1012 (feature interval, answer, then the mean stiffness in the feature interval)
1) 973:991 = -0.059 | 129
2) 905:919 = 0.217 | 103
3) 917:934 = 0.310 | 94.2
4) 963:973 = -0.004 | 123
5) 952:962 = 0.109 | 112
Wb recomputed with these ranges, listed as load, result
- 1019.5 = 134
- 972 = 126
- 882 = 132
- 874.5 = 125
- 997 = 127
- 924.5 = 93.9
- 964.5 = 116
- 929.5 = 95.2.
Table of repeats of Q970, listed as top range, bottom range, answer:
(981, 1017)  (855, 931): 1.04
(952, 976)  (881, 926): 1.04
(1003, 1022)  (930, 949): 2.19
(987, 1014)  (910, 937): 1.31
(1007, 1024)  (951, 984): 1.06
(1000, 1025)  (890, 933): 1.16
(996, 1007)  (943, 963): 1.45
